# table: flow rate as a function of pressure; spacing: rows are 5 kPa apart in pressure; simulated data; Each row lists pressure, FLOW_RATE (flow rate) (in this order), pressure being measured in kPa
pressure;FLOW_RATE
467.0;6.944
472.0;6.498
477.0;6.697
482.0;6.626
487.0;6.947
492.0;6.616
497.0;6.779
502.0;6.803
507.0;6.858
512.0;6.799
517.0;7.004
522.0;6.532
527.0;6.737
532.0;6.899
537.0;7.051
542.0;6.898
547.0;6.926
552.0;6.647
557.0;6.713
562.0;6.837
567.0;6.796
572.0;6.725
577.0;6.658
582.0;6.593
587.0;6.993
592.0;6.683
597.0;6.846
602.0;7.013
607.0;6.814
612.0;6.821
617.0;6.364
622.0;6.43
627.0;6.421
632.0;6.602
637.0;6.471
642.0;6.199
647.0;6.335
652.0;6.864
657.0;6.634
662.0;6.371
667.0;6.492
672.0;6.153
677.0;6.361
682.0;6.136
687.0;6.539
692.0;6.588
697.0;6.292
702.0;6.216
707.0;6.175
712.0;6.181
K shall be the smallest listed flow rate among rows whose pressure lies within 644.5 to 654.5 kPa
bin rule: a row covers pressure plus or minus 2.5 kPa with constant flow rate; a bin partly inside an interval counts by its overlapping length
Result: 6.335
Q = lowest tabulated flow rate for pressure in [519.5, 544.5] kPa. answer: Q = 6.532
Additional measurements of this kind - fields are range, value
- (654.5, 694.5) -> 6.136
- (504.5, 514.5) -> 6.799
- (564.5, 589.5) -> 6.593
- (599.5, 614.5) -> 6.814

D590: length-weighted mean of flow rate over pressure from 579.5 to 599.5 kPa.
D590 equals 6.78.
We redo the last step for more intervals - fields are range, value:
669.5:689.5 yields 6.3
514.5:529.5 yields 6.76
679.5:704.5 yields 6.35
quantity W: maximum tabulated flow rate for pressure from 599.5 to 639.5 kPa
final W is 7.013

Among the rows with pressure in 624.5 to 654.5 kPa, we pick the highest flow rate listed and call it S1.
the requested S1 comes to 6.864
